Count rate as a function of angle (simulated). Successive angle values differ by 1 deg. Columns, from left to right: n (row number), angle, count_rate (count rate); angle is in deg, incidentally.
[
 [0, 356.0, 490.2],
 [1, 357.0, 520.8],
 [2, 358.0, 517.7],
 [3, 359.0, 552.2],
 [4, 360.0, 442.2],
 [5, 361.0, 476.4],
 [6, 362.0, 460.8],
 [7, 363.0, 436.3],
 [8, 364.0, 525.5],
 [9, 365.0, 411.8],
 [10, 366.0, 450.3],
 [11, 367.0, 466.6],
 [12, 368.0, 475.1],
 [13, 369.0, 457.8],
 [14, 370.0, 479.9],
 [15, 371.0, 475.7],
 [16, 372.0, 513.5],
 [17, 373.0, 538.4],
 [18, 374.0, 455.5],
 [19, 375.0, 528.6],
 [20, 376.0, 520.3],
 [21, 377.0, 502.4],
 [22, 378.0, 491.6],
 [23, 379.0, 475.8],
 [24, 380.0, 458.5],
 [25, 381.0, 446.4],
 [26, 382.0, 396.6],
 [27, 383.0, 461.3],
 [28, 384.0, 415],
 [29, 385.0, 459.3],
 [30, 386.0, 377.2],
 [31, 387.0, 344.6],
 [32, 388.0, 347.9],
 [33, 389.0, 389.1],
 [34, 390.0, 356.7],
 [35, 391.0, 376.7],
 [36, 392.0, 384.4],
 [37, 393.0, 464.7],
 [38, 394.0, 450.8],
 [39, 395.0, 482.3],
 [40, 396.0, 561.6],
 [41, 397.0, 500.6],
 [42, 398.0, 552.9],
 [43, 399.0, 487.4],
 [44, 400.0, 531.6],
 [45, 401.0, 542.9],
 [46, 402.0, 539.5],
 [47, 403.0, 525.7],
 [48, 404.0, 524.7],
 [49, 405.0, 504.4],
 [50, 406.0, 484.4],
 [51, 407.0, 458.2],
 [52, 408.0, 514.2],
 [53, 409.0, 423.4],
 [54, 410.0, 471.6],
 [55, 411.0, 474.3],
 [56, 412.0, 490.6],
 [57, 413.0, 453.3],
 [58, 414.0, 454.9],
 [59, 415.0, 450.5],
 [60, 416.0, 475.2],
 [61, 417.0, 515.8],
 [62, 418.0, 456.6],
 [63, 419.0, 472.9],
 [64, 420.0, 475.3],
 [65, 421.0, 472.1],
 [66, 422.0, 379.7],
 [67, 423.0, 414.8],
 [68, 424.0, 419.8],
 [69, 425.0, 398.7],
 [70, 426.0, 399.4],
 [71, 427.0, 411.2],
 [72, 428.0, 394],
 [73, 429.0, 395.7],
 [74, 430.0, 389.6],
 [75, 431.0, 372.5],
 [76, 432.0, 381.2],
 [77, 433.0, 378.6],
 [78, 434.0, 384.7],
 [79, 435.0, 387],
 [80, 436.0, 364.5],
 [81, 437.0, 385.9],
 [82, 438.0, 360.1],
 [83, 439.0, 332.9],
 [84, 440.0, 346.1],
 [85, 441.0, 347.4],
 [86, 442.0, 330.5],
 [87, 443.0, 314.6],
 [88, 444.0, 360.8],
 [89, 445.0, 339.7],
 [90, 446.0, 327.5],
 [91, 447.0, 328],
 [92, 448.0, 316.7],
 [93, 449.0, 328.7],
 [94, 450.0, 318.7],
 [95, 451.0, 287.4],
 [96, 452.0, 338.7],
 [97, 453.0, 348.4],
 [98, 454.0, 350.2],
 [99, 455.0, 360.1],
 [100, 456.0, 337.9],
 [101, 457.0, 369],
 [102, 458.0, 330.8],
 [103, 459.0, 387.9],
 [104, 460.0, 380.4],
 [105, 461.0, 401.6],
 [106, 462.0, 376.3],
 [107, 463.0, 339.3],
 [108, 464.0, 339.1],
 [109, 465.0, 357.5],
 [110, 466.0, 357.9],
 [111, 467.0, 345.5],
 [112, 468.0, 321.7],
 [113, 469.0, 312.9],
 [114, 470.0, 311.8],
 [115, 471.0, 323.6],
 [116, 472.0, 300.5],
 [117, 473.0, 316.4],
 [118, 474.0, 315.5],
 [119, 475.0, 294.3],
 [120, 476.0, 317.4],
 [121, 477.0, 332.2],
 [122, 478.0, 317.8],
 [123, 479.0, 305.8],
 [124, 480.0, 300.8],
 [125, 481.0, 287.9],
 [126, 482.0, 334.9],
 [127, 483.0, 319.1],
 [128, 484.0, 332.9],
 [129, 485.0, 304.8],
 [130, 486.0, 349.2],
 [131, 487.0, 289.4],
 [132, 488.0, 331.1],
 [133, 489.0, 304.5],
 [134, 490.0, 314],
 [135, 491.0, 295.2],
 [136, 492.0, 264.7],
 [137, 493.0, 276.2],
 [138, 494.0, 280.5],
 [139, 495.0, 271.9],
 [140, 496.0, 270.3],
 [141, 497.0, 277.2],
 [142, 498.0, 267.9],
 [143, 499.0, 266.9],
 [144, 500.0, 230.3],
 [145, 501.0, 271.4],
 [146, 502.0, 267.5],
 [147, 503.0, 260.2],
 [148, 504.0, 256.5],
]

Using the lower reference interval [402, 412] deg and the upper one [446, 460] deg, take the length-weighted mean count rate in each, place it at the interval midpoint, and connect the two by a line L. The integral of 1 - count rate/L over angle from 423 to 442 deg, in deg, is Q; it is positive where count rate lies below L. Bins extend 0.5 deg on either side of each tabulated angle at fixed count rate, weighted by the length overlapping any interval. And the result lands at 1.2 deg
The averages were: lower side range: 490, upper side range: 340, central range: 380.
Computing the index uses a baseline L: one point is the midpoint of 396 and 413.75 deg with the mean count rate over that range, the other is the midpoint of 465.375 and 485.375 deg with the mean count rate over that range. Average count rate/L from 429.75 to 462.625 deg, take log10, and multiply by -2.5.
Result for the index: 0.11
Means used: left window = 500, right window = 318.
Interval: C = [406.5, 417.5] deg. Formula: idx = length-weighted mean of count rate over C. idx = 471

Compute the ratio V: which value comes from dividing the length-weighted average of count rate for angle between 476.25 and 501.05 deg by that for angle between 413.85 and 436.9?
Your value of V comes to 0.7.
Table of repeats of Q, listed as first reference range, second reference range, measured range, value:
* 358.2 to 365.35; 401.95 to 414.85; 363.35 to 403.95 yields 1.1 deg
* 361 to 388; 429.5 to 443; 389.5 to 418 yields -4.5 deg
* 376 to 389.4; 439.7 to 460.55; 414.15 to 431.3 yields -2.4 deg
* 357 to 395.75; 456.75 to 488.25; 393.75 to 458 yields -3.8 deg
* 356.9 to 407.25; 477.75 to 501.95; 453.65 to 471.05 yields -0.6 deg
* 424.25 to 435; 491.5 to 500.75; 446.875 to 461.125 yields 0.0 deg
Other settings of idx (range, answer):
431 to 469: 350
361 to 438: 452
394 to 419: 494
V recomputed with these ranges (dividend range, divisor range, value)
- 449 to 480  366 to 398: 0.74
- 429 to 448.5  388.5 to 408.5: 0.74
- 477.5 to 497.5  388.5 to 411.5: 0.63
